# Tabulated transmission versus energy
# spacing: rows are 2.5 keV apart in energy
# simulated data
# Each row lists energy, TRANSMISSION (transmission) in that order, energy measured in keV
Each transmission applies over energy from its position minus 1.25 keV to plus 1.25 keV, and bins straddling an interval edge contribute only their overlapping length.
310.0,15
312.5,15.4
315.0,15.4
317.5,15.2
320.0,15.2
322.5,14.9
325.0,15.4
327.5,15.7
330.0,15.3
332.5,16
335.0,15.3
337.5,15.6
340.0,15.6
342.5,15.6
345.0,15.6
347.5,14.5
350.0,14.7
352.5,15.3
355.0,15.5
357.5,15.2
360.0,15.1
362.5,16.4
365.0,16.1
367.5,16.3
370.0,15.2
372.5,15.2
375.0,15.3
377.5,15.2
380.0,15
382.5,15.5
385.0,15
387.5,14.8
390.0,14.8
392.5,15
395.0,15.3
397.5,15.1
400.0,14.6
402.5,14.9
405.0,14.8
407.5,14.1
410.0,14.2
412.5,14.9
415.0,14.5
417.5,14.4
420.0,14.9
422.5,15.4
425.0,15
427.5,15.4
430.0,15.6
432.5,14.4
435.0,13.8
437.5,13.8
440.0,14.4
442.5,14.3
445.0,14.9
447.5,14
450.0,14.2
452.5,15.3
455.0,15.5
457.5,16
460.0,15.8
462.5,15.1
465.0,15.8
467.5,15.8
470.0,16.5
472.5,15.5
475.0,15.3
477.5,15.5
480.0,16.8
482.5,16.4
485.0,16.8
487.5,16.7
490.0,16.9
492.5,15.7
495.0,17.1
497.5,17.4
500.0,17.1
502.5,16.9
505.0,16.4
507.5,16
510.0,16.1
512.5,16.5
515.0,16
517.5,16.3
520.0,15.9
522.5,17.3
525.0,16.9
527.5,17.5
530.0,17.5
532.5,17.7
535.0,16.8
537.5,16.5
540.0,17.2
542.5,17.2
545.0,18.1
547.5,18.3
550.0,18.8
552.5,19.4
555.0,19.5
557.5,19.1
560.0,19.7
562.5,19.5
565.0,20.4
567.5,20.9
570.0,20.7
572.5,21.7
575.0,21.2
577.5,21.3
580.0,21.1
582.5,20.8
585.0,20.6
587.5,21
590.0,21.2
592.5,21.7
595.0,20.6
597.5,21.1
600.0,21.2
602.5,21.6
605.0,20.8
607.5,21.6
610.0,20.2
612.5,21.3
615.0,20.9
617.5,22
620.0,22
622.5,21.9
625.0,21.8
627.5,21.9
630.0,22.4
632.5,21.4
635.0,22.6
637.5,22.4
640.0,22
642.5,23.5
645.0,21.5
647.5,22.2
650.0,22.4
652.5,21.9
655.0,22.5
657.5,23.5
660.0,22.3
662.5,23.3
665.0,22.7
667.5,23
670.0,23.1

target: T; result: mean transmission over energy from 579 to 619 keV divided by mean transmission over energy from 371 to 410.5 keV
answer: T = 1.4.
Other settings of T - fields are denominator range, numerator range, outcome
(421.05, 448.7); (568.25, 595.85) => 1.44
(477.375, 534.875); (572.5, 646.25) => 1.29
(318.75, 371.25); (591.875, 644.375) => 1.40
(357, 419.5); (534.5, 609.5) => 1.33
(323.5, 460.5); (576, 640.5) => 1.42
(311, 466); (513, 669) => 1.35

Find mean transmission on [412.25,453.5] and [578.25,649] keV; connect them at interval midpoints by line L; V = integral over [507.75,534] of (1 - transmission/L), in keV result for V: 1.9 keV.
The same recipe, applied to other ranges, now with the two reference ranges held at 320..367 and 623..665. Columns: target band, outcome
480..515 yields 4.4 keV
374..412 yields 3.8 keV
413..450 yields 6.0 keV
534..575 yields 2.5 keV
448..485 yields 5.2 keV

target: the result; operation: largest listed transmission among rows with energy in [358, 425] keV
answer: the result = 16.4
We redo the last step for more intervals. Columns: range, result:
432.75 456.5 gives 15.5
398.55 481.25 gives 16.8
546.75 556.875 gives 19.5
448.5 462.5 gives 16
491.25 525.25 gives 17.4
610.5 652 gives 23.5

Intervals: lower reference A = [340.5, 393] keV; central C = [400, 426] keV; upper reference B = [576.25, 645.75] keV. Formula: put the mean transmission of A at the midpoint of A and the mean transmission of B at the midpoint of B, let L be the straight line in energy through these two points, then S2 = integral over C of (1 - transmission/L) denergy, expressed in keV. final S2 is 2.8 keV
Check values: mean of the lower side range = 15.3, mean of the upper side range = 21.5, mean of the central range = 14.7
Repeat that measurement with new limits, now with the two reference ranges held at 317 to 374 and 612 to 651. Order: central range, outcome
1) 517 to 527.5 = 1.5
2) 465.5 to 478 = 1.8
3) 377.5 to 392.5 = 1.2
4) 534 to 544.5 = 1.5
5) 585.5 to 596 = 0.0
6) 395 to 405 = 1.1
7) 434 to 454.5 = 3.8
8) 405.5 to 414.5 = 1.3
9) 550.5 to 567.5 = 0.6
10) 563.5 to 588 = -0.3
